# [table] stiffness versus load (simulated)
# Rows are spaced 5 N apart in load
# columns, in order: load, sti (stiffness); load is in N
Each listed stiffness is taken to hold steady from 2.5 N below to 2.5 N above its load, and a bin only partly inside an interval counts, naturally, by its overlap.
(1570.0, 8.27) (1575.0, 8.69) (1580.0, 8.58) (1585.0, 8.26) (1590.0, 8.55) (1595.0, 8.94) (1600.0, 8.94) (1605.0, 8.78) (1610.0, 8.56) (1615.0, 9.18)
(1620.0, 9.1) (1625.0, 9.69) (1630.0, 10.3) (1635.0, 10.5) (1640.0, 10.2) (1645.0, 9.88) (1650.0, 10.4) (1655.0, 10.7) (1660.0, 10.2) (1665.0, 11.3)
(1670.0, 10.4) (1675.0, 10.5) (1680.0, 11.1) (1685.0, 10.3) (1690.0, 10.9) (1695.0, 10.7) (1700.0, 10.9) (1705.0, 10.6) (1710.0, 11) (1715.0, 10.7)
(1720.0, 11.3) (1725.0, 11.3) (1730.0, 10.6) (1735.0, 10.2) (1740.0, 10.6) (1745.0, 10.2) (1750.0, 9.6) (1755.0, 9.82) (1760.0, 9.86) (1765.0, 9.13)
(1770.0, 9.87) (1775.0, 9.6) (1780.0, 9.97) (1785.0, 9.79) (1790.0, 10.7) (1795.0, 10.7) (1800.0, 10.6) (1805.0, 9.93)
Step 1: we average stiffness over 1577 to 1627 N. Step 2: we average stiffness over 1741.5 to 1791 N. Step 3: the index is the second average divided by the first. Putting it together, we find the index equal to 1.11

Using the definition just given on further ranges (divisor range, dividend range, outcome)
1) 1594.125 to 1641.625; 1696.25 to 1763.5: 1.11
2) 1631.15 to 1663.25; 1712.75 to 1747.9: 1.03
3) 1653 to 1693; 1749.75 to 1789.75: 0.91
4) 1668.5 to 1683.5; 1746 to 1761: 0.92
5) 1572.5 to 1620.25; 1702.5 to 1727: 1.26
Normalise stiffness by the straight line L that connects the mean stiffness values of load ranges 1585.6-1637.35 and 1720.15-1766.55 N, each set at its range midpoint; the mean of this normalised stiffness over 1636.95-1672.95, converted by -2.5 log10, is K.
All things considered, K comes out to -0.10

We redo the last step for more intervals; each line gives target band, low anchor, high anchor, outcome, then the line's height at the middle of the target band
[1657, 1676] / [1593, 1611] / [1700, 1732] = -0.063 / 10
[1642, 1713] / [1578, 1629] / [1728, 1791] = -0.132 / 9.41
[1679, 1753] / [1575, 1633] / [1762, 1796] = -0.114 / 9.59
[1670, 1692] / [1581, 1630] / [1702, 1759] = -0.080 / 9.9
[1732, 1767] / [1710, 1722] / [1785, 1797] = 0.088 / 10.8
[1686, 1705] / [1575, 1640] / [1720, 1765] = -0.093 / 9.87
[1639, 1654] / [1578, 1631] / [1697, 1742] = -0.063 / 9.63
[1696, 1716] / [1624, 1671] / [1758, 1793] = -0.069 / 10.1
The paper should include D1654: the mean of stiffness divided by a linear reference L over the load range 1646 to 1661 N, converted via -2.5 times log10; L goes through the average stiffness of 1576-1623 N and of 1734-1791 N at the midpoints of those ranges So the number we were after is -0.14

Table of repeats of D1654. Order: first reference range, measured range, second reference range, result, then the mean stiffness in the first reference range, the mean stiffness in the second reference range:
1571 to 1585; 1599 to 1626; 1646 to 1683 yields 0.042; 8.53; 10.6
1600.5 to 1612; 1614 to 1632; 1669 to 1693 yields -0.049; 8.72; 10.7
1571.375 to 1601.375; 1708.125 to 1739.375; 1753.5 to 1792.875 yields -0.139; 8.63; 9.85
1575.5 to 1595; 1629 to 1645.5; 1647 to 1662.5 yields -0.034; 8.55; 10.4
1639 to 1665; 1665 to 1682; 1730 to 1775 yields -0.048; 10.4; 9.93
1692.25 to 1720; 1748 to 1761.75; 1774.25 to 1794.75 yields 0.068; 10.8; 10.1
